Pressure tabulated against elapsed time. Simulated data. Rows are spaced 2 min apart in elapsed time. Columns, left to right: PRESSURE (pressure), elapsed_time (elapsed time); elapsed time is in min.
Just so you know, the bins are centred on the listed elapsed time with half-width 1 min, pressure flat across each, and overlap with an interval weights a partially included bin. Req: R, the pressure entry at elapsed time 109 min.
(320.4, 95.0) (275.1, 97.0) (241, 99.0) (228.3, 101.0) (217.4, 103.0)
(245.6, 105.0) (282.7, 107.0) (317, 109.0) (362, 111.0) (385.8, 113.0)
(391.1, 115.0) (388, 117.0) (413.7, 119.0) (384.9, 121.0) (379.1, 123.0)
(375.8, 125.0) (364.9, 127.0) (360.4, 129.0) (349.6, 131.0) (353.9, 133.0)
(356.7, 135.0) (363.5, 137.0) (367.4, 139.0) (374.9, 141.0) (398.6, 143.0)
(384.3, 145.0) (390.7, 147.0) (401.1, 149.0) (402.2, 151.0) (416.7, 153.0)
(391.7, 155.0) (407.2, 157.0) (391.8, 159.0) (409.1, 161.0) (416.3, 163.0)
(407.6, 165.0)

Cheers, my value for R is 317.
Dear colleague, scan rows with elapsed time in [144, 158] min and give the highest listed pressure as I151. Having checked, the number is 416.7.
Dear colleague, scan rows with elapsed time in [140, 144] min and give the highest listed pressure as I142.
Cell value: 398.6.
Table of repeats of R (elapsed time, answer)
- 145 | 384.3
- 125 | 375.8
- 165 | 407.6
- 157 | 407.2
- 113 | 385.8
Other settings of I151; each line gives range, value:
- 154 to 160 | 407.2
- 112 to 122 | 413.7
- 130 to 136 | 356.7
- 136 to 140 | 367.4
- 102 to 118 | 391.1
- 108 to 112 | 362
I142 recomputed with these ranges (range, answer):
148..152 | 402.2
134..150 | 401.1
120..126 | 384.9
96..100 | 275.1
